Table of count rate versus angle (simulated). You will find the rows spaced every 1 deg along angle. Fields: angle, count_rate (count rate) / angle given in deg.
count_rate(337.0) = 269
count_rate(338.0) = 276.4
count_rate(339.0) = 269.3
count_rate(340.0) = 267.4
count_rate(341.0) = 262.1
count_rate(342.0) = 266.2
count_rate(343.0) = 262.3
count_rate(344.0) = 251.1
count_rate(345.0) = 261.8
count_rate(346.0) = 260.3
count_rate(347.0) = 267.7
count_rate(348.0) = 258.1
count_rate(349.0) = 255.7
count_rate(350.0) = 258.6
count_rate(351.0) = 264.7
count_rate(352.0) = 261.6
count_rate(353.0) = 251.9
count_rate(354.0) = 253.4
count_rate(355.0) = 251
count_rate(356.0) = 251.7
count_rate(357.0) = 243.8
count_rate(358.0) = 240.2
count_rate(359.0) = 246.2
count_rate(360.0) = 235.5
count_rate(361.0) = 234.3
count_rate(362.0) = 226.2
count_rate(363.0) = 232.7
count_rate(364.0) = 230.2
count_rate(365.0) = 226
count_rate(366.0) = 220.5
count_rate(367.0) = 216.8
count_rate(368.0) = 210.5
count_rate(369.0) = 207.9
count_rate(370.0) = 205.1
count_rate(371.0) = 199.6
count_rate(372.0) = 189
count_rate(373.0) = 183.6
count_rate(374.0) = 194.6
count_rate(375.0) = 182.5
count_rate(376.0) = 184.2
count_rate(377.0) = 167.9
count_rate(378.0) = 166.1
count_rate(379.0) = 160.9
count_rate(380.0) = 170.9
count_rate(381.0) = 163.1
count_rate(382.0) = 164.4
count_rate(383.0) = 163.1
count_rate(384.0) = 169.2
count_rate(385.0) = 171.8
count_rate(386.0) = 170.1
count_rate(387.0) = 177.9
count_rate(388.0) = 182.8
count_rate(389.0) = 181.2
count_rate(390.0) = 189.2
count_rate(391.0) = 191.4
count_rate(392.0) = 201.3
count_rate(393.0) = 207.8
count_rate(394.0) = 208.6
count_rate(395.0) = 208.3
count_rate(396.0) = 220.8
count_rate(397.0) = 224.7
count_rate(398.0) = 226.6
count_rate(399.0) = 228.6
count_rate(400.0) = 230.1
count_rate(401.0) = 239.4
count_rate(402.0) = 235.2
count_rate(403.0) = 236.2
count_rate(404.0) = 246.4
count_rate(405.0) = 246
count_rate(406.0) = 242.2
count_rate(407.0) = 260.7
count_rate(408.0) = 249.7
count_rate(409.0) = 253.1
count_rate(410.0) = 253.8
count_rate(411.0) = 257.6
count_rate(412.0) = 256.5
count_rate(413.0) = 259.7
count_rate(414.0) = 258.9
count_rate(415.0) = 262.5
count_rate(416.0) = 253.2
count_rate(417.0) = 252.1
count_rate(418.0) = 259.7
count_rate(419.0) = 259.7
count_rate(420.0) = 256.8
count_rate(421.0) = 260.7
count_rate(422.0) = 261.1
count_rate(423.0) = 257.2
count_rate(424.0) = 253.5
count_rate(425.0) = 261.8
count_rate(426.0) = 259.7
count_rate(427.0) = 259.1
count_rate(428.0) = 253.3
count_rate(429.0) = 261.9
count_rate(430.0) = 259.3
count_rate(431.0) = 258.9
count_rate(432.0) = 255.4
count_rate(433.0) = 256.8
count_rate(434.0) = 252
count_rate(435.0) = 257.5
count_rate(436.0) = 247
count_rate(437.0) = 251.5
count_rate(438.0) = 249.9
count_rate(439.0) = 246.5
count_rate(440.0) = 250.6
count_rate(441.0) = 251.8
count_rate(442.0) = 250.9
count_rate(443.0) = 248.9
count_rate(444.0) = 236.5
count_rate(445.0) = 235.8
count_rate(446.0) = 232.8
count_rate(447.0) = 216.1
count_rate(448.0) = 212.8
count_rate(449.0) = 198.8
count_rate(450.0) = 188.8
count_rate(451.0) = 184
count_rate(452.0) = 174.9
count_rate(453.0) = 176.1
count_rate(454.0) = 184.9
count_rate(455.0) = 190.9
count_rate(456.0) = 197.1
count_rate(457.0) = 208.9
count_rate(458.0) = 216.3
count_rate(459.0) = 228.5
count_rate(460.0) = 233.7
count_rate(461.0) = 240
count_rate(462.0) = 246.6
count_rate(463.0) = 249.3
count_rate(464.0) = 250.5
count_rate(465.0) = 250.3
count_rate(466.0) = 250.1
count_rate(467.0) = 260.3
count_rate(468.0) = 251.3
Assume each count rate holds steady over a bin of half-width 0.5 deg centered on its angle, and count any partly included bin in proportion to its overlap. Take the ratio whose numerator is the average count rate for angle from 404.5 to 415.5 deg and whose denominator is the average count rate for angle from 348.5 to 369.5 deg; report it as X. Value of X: 1.1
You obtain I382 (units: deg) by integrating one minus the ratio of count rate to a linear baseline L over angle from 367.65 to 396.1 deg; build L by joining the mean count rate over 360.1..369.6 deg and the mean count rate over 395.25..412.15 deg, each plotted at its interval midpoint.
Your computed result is 5.6 deg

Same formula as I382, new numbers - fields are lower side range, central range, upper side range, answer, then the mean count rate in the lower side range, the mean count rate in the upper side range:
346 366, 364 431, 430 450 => 6.2 deg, 246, 242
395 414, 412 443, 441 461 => -3.8 deg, 242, 213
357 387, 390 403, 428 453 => -0.4 deg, 198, 236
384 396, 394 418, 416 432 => -2.3 deg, 190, 258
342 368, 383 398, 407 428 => 3.5 deg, 246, 257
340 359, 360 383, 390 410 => 4.5 deg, 257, 229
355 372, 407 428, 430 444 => -1.1 deg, 226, 252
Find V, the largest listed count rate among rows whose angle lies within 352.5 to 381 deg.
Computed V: 253.4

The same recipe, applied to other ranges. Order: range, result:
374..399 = 228.6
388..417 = 262.5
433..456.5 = 257.5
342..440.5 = 267.7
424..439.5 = 261.9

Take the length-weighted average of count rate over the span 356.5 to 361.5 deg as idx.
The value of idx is 240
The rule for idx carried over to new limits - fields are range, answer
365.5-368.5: 216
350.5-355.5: 257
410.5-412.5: 257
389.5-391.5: 190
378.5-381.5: 165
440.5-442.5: 251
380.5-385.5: 166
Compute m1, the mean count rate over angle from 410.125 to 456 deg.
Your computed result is 241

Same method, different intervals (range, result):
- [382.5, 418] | 224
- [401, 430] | 254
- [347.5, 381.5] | 219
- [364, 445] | 226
